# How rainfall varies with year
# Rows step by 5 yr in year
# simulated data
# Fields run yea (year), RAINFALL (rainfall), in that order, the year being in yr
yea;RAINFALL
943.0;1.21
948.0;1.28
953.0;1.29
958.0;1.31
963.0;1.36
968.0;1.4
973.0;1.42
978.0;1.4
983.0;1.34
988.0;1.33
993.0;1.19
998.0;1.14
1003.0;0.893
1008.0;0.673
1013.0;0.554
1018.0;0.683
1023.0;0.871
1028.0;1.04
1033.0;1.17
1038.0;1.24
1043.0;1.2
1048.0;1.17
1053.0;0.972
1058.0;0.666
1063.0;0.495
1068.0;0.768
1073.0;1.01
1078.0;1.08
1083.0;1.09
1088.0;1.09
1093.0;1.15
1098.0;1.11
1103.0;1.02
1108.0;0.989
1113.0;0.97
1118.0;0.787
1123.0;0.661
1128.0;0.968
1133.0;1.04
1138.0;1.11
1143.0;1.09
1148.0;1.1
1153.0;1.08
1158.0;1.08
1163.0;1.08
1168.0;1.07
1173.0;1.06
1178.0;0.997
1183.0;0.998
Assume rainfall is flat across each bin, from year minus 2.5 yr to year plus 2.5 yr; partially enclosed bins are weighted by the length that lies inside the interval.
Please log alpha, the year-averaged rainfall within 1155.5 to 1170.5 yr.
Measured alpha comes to 1.08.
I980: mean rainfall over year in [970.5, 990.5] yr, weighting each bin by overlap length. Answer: 1.37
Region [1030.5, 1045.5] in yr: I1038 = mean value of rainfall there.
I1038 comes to 1.2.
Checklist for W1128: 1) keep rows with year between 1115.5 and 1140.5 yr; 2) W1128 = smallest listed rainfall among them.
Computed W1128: 0.661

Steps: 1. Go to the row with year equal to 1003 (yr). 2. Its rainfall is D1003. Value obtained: 0.893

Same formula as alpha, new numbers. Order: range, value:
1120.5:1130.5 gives 0.815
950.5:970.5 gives 1.34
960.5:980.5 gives 1.4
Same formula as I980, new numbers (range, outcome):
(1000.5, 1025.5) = 0.735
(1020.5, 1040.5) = 1.08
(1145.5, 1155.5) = 1.09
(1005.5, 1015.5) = 0.614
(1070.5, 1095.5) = 1.08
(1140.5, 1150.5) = 1.09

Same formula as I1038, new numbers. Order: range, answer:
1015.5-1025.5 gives 0.777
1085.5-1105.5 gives 1.09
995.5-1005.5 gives 1.02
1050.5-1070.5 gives 0.725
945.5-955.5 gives 1.29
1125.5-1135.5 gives 1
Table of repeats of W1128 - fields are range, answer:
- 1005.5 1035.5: 0.554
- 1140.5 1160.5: 1.08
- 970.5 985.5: 1.34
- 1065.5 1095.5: 0.768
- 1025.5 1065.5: 0.495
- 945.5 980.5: 1.28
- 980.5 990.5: 1.33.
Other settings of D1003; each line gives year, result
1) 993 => 1.19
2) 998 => 1.14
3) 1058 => 0.666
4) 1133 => 1.04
